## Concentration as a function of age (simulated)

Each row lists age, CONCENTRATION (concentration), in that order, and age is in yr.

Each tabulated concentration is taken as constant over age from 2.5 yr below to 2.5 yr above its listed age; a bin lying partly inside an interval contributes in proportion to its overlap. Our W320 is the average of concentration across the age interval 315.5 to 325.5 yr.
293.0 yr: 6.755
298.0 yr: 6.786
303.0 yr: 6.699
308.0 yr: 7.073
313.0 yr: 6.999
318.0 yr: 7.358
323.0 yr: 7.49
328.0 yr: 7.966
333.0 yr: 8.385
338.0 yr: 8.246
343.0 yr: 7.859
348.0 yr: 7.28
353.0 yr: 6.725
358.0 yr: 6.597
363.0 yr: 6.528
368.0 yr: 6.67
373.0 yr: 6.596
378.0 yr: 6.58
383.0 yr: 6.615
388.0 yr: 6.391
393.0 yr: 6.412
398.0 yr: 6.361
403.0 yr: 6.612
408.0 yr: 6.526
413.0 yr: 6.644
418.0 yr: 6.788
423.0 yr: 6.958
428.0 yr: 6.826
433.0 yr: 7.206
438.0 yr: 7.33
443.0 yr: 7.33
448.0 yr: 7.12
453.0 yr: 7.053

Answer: 7.42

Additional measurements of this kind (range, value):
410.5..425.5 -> 6.8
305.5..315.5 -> 7.04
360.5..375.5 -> 6.6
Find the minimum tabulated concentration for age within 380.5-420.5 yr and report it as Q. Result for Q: 6.361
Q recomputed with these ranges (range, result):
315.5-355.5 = 6.725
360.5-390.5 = 6.391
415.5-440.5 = 6.788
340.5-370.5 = 6.528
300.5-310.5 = 6.699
